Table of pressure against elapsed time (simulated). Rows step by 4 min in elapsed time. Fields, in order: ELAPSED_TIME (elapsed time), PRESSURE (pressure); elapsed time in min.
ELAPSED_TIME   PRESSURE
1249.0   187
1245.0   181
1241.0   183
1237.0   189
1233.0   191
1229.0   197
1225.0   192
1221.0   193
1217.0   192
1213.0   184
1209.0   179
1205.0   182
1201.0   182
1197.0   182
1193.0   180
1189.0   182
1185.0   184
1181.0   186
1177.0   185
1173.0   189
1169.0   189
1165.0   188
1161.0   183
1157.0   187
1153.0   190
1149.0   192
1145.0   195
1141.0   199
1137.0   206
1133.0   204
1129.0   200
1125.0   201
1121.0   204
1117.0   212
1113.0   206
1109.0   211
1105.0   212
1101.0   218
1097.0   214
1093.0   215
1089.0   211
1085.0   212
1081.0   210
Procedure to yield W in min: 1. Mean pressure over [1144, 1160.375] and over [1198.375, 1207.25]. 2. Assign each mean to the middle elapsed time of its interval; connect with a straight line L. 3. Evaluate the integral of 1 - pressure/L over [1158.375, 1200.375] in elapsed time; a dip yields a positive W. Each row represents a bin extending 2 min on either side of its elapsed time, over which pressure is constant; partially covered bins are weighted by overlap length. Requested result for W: 0.2 min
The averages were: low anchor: 190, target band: 185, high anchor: 182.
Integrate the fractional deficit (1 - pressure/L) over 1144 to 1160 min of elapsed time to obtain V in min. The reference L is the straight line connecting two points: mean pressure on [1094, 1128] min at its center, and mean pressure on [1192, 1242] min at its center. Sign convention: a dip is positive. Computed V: 0.8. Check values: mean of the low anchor 210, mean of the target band 190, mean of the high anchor 187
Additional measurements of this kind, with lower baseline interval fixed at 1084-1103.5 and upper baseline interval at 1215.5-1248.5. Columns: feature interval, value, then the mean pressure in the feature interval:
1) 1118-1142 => 0.6 min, 203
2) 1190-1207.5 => 1.3 min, 181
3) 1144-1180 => 2.4 min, 188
